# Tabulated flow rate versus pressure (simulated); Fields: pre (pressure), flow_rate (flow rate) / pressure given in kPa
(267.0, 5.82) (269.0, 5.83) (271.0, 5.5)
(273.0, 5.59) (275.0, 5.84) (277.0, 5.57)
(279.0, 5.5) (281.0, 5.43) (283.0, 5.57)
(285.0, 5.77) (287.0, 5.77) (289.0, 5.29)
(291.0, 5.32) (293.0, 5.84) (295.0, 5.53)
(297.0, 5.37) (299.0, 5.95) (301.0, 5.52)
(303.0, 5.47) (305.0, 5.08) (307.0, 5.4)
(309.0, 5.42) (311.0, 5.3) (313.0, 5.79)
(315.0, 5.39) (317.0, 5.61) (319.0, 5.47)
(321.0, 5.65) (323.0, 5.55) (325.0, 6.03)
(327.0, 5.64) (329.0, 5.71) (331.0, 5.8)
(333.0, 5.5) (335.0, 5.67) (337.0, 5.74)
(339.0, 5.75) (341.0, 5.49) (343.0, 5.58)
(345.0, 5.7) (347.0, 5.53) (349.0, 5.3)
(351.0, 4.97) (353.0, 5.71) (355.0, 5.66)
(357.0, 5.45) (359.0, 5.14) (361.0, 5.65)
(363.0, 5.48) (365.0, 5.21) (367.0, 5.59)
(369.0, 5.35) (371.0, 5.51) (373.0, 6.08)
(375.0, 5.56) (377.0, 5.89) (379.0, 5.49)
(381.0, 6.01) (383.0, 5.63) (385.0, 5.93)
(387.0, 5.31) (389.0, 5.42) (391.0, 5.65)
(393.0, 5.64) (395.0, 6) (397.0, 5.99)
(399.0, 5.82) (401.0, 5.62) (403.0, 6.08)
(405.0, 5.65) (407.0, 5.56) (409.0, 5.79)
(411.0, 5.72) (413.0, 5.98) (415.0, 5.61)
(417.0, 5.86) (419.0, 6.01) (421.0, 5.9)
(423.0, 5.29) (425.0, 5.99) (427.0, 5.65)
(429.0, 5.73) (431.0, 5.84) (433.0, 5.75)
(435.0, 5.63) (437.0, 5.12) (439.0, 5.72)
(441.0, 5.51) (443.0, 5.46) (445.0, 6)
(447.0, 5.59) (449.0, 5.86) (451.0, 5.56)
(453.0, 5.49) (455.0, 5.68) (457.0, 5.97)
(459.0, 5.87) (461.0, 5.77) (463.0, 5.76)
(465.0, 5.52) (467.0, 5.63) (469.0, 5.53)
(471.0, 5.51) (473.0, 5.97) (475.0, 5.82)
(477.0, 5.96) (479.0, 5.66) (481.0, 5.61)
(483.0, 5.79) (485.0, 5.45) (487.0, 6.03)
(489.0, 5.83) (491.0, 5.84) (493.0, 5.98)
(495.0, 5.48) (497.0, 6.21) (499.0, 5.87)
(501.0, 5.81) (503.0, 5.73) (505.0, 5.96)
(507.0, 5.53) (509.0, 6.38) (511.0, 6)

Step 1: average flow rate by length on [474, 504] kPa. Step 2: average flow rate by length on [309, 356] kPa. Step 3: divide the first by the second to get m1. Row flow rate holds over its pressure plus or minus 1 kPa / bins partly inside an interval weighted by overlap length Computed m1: 1.04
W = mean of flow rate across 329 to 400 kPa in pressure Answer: 5.61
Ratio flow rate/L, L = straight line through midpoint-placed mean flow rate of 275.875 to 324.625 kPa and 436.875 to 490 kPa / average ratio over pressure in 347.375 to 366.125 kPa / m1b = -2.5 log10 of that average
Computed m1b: 0.04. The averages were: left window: 5.53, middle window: 5.4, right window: 5.7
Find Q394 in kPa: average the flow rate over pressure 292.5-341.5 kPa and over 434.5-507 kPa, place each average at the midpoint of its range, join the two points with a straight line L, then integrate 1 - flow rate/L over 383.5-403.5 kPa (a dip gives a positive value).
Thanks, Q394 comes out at -0.3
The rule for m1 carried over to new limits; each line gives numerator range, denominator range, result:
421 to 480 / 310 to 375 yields 1.02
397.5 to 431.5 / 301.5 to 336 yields 1.04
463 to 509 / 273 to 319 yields 1.04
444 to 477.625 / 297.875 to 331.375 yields 1.03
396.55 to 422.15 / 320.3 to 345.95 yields 1.02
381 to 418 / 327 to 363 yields 1.03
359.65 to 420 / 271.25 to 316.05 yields 1.03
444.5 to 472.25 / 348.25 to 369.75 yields 1.05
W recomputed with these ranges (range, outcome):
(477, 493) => 5.77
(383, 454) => 5.71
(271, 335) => 5.57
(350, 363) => 5.43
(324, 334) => 5.74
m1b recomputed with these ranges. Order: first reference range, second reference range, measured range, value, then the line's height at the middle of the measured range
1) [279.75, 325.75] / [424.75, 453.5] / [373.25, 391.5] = -0.012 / 5.61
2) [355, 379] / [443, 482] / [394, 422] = -0.040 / 5.62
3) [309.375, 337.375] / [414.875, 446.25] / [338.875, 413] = 0.007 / 5.66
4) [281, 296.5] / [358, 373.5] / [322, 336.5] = -0.035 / 5.52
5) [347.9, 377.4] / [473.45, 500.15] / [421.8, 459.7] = 0.005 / 5.7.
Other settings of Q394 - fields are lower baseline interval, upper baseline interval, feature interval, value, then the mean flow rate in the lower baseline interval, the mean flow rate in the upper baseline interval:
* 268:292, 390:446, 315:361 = 0.6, 5.58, 5.73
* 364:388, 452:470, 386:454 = -0.5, 5.63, 5.69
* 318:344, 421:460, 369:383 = -0.1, 5.66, 5.67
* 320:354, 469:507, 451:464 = 0.0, 5.61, 5.79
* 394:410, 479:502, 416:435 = 0.1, 5.81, 5.8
